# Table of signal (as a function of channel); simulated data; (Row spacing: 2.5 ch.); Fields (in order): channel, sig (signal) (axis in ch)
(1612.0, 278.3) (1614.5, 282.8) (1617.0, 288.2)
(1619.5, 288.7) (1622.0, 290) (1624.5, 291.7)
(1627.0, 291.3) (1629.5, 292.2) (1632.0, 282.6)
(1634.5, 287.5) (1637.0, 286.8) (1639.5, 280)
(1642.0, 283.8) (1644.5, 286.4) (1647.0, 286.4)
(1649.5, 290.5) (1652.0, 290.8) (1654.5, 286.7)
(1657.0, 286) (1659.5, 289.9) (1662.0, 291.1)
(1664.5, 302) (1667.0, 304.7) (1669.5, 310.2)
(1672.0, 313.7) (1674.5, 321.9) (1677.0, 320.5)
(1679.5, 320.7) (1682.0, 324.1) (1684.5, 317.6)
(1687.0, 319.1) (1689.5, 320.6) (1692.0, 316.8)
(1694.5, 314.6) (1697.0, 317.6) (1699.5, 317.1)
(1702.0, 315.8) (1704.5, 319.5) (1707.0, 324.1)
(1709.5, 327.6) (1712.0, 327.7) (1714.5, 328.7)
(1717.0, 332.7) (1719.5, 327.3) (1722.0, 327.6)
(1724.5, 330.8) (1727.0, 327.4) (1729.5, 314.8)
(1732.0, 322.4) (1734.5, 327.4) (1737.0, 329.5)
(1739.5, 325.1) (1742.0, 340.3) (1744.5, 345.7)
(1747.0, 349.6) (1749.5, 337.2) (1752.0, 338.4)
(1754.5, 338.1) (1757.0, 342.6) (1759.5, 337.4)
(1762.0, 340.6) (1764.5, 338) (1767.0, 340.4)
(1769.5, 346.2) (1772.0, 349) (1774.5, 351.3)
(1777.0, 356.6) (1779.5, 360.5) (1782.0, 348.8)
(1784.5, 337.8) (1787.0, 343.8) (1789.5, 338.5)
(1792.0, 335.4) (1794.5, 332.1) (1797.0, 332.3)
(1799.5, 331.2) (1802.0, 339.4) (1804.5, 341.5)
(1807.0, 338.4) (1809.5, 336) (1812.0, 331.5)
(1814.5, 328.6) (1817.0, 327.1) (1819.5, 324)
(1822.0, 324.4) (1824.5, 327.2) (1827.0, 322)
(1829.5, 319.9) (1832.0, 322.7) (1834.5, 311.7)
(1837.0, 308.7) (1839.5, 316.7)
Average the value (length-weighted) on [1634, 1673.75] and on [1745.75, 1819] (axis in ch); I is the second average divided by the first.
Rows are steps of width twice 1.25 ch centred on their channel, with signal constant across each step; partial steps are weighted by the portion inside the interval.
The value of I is 1.16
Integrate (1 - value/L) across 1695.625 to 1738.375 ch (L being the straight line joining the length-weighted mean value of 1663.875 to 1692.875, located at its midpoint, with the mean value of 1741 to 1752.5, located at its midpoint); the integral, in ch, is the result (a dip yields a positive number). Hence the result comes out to 0.8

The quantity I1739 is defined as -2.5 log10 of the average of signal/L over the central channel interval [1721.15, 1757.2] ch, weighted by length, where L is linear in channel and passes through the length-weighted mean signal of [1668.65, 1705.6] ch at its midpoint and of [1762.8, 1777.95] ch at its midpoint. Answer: 0.01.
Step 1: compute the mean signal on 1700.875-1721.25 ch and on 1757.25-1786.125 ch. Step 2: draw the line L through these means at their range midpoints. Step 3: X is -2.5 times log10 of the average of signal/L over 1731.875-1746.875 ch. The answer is 0.00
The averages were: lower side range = 326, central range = 334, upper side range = 346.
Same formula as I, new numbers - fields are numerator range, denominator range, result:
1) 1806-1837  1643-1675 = 1.10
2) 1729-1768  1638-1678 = 1.13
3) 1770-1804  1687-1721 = 1.06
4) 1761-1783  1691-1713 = 1.09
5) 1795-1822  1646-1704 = 1.08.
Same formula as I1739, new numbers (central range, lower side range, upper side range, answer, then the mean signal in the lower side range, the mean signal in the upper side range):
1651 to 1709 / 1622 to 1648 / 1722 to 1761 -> -0.01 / 287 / 334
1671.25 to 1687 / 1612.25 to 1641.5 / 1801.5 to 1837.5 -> -0.08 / 287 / 327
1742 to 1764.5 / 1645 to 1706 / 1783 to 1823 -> -0.06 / 308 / 334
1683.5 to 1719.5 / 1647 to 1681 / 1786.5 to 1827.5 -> -0.04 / 302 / 333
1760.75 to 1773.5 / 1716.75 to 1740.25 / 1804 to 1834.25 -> -0.05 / 326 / 328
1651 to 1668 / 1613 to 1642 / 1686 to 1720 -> 0.03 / 287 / 322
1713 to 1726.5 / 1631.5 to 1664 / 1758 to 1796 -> -0.04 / 287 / 344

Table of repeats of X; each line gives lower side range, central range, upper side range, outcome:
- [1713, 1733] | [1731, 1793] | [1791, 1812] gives -0.03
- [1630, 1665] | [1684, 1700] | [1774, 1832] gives -0.06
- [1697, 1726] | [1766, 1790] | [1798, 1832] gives -0.06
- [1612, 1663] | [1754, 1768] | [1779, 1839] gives -0.07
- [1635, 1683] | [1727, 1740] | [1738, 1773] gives 0.02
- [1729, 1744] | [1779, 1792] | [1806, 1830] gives -0.05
